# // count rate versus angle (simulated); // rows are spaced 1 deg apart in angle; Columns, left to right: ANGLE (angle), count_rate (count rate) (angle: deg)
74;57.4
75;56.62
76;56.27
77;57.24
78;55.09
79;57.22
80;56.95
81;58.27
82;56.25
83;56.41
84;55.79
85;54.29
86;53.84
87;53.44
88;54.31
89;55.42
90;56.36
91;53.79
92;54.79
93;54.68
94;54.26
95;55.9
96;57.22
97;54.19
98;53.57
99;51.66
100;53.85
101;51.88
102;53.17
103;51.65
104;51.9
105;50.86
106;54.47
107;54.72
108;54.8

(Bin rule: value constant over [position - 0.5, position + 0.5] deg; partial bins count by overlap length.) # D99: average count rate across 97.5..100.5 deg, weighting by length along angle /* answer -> 53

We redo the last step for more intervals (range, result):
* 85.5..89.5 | 54.3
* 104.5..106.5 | 52.7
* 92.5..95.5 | 54.9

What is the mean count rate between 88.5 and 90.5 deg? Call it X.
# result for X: 55.9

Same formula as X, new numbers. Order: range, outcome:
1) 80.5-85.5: 56.2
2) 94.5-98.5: 55.2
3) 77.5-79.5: 56.2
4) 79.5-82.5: 57.2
